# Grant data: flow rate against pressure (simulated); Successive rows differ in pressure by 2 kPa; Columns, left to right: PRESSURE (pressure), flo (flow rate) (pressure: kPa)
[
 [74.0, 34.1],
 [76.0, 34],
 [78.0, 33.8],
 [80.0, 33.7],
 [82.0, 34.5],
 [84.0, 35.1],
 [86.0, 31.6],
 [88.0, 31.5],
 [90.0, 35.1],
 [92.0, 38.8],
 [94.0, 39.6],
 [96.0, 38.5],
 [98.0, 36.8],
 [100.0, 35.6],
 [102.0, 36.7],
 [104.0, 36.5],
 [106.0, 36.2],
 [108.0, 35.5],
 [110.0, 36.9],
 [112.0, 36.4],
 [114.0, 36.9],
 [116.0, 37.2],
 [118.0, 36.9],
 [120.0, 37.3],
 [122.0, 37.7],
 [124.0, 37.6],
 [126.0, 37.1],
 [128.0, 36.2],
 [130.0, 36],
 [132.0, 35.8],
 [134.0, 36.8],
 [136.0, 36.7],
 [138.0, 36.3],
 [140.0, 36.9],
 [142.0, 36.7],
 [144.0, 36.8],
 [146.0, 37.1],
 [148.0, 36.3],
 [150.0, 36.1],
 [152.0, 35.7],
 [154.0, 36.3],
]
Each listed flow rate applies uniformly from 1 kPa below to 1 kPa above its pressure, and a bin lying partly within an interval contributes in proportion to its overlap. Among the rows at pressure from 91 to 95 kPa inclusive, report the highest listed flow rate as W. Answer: 39.6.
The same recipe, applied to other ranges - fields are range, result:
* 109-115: 36.9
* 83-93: 38.8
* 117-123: 37.7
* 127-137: 36.8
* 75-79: 34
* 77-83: 34.5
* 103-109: 36.5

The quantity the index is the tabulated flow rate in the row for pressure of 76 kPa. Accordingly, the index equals 34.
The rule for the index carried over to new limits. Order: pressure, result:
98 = 36.8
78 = 33.8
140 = 36.9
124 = 37.6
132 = 35.8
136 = 36.7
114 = 36.9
